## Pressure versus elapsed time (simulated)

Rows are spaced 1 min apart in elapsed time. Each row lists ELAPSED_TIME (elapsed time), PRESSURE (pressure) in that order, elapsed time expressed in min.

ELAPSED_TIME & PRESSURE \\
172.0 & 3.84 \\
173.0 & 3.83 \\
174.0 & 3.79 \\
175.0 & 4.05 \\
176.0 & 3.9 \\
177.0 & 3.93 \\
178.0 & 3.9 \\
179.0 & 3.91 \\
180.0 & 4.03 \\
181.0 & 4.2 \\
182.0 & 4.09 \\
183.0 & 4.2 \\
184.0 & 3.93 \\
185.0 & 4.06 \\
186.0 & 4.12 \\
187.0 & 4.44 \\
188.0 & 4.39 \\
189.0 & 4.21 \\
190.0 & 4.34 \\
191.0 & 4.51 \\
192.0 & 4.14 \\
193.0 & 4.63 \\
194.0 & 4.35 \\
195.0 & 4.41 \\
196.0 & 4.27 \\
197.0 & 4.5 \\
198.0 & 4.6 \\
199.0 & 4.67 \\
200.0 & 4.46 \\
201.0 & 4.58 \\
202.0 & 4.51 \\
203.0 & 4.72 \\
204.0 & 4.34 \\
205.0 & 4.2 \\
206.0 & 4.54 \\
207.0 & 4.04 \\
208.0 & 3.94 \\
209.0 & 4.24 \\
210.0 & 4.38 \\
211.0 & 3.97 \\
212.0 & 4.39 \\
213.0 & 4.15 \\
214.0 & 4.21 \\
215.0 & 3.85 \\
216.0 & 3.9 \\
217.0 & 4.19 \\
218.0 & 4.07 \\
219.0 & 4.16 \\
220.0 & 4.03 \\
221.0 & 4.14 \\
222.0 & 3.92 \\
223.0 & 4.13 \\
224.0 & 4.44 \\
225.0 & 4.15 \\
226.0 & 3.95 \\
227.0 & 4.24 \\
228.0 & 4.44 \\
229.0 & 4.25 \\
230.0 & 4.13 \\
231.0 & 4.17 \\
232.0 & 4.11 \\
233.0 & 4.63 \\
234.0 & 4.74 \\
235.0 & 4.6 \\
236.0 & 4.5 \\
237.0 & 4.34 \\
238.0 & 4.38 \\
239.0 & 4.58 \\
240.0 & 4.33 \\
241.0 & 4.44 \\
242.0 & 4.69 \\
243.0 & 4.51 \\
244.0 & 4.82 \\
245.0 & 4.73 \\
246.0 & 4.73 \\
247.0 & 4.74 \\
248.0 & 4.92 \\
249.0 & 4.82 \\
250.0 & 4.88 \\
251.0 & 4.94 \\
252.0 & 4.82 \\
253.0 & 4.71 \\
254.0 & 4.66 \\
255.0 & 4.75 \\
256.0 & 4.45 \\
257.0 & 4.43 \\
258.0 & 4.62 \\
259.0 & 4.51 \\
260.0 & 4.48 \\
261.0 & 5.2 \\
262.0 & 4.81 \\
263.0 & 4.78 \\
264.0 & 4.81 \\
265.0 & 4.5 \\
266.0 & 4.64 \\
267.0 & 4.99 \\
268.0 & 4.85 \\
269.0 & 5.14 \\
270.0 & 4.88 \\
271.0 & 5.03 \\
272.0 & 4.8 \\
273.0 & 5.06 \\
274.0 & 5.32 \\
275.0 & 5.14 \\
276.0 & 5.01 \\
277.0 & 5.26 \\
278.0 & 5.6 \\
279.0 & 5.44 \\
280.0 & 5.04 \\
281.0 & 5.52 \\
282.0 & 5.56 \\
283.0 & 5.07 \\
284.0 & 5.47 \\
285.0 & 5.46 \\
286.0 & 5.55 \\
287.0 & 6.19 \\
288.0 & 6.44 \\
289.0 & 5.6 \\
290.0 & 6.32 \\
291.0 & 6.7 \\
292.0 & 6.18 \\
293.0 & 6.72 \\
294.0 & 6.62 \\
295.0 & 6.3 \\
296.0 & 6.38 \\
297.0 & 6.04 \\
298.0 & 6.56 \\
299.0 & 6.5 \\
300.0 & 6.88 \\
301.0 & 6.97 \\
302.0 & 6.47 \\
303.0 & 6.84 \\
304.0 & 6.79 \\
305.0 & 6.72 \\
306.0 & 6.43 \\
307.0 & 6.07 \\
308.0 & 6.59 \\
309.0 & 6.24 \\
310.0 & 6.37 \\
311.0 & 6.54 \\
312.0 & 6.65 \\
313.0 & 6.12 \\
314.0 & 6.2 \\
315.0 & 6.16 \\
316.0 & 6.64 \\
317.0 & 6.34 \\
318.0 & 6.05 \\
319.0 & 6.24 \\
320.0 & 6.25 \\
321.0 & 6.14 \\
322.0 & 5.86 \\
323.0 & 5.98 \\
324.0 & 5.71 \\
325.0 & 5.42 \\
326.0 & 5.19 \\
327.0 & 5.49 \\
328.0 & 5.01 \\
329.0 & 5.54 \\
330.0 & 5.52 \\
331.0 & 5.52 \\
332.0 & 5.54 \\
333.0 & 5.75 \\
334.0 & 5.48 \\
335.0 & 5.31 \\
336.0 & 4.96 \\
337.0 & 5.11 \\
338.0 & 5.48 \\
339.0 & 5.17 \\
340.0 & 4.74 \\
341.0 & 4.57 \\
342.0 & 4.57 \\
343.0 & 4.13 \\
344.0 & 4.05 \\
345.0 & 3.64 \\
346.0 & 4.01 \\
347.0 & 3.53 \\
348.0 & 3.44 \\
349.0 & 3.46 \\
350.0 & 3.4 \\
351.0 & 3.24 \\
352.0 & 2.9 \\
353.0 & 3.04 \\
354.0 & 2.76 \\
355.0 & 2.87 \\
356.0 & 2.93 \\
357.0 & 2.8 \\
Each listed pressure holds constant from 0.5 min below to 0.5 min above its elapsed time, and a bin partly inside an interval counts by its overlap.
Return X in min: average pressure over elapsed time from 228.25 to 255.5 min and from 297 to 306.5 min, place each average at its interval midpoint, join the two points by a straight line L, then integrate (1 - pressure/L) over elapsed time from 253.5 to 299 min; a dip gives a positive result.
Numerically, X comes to 3.3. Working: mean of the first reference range 4.59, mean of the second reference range 6.65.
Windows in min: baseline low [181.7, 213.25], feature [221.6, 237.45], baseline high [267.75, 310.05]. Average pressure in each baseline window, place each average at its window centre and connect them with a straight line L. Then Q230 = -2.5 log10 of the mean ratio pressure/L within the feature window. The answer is 0.138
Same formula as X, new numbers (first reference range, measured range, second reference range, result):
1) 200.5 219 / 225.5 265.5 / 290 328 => 3.15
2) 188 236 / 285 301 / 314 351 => -4.81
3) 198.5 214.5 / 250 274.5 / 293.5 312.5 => 3.49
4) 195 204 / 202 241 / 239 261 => 2.83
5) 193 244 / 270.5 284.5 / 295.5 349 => -0.40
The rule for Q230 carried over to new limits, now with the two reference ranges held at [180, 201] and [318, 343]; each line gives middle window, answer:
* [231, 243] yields 0.05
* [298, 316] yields -0.24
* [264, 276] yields 0.00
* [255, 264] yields 0.04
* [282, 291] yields -0.14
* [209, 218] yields 0.09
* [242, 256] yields 0.01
